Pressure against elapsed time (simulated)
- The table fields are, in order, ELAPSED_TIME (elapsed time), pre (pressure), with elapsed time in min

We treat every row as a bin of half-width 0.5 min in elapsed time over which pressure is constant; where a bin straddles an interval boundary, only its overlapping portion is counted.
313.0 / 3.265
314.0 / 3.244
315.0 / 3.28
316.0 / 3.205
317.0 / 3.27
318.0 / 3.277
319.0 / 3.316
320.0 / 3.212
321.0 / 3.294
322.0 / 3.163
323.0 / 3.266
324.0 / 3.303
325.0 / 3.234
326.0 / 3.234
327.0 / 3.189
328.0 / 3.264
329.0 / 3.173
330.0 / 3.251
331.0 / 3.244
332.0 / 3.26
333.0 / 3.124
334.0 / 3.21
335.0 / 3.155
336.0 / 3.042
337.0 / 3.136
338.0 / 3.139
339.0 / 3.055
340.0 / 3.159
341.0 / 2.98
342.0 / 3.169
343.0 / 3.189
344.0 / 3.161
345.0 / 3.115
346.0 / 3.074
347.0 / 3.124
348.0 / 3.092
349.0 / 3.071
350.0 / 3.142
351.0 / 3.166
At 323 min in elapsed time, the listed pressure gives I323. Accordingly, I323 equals 3.266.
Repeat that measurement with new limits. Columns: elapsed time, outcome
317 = 3.27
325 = 3.234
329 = 3.173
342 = 3.169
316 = 3.205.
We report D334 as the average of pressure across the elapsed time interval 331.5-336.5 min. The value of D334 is 3.16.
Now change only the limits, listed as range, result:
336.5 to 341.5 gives 3.09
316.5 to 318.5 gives 3.27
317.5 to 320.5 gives 3.27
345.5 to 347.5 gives 3.1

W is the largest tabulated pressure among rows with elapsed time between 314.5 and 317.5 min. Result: 3.28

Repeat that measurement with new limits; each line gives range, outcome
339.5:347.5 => 3.189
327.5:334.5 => 3.264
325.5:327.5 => 3.234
